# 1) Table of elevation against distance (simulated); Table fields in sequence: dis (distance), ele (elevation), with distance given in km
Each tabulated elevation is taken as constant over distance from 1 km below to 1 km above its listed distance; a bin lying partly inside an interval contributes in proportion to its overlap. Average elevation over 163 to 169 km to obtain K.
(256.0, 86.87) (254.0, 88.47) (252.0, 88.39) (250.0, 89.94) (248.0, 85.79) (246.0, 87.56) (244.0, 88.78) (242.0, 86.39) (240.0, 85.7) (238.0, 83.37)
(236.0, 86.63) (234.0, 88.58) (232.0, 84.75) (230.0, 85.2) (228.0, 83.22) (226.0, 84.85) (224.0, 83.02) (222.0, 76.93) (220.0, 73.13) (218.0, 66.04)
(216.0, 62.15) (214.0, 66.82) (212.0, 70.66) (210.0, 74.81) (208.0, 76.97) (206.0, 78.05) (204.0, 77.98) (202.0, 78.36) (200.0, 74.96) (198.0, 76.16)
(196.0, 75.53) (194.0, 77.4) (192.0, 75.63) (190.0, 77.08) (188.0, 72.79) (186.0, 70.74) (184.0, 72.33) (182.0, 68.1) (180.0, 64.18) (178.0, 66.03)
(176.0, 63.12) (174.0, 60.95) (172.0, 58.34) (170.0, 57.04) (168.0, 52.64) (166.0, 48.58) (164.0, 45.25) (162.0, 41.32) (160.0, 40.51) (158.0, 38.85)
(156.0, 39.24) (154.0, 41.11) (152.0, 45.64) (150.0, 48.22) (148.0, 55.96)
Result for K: 48.8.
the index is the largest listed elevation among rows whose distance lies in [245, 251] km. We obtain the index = 89.94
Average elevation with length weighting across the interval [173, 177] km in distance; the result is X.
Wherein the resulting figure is 62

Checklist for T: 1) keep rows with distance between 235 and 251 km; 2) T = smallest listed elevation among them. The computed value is 83.37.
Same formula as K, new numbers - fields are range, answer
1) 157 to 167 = 42.9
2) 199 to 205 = 77.1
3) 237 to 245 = 86.1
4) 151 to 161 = 41.1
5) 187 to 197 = 75.7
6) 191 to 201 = 75.9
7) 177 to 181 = 65.1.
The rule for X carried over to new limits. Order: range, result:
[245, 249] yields 86.7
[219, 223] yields 75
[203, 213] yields 75.7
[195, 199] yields 75.8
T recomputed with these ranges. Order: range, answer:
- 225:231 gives 83.22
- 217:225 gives 66.04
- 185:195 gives 70.74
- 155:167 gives 38.85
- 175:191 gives 63.12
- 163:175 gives 45.25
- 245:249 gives 85.79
